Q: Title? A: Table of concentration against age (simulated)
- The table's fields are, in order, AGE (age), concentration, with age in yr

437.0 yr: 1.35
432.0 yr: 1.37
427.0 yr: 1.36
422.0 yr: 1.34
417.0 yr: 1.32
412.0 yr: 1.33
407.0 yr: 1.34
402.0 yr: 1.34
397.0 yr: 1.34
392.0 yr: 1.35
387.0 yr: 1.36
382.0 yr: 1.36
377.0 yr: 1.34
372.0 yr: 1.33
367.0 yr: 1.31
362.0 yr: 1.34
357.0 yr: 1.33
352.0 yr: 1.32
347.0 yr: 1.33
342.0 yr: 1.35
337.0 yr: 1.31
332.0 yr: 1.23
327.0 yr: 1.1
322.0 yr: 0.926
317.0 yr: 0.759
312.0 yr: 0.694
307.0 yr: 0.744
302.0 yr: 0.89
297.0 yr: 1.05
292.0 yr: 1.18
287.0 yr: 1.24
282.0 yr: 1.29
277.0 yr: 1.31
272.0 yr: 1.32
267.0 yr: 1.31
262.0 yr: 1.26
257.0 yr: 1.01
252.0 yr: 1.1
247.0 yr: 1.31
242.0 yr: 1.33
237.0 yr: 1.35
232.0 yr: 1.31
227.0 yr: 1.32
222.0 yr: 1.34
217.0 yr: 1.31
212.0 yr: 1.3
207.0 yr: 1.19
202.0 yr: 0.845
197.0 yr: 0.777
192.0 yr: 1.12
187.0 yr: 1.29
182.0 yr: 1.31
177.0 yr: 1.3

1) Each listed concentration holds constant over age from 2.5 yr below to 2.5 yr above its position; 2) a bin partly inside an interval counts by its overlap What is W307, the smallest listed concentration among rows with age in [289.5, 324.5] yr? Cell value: 0.694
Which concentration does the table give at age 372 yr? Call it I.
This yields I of 1.33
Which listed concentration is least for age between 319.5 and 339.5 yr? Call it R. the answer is 0.926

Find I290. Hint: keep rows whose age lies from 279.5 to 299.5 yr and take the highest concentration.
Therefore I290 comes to 1.29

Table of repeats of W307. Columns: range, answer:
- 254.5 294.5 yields 1.01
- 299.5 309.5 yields 0.744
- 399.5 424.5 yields 1.32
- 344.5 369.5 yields 1.31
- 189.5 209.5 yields 0.777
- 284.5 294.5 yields 1.18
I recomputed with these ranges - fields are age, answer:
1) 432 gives 1.37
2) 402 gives 1.34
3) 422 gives 1.34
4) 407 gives 1.34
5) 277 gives 1.31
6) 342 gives 1.35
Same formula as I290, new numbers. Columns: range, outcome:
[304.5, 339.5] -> 1.31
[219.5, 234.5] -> 1.34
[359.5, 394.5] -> 1.36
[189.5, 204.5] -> 1.12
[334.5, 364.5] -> 1.35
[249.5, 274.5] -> 1.32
